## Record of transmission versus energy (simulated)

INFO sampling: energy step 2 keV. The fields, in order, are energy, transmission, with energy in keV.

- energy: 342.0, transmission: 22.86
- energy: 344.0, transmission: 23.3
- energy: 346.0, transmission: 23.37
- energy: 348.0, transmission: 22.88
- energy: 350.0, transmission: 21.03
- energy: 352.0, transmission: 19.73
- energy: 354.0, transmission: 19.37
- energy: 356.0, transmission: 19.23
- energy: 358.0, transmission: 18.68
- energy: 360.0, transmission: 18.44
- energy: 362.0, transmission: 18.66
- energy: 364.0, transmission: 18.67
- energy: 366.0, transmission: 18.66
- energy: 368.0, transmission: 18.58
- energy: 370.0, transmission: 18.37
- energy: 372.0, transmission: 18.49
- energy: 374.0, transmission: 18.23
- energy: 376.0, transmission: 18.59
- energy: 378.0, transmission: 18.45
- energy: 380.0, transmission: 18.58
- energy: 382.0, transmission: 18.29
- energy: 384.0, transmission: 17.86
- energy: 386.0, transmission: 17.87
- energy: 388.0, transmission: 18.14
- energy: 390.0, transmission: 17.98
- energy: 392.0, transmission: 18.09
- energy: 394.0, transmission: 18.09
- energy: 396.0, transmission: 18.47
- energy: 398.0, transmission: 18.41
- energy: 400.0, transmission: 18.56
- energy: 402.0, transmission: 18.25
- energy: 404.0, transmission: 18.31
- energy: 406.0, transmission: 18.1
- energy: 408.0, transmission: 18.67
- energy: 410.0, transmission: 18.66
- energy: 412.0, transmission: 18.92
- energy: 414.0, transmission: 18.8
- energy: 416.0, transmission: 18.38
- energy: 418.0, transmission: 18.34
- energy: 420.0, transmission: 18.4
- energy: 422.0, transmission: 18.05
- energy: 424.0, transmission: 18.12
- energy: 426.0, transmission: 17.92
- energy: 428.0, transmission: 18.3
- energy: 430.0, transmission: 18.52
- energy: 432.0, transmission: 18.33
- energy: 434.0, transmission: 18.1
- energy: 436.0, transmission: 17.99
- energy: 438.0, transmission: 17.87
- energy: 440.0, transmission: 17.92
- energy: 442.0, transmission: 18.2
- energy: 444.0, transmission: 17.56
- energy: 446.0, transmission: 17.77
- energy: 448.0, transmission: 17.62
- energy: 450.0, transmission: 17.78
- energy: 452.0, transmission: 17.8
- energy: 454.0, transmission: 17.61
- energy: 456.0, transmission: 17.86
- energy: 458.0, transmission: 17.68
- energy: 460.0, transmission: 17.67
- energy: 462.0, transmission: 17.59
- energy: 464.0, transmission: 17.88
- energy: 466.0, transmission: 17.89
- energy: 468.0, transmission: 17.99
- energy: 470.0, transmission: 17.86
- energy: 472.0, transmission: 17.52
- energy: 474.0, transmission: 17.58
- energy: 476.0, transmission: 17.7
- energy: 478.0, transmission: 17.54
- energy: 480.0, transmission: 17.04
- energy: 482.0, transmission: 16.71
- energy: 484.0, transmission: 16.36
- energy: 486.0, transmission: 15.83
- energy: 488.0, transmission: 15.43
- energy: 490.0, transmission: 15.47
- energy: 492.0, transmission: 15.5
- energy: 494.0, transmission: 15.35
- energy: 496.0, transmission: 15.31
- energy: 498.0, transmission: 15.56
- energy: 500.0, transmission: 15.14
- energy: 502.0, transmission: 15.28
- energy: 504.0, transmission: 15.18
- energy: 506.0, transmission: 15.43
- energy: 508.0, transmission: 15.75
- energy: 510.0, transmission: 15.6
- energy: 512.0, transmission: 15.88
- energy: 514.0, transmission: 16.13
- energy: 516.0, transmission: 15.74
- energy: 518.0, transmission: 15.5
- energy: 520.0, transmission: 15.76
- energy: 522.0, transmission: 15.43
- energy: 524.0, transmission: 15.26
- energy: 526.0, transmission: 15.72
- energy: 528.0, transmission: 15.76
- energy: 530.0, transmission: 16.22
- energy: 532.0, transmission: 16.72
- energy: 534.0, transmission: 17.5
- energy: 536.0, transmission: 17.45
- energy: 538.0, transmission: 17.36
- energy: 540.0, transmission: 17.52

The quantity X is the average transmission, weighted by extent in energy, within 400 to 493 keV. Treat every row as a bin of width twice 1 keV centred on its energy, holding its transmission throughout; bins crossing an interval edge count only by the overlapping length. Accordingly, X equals 17.7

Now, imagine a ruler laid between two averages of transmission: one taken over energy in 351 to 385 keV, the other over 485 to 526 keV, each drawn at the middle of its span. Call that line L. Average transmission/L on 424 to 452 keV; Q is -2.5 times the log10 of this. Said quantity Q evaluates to -0.06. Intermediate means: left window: 18.6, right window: 15.5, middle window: 18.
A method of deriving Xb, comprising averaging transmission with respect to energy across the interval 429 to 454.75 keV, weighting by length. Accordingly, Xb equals 17.9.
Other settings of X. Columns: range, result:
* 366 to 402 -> 18.3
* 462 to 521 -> 16.3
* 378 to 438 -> 18.3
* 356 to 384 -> 18.5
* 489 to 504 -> 15.4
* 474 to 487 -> 16.9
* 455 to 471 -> 17.8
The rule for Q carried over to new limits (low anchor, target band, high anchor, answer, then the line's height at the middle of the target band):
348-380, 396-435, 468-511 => -0.032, 17.8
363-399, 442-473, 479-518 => -0.071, 16.6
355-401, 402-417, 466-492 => -0.035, 17.9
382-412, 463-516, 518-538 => 0.033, 16.8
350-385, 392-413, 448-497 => -0.016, 18.2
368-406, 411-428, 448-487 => -0.024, 18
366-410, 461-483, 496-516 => -0.078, 16.3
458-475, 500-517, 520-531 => 0.046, 16.3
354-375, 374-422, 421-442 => 0.002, 18.4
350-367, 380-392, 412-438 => 0.039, 18.7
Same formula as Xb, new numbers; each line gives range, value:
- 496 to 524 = 15.5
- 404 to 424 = 18.5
